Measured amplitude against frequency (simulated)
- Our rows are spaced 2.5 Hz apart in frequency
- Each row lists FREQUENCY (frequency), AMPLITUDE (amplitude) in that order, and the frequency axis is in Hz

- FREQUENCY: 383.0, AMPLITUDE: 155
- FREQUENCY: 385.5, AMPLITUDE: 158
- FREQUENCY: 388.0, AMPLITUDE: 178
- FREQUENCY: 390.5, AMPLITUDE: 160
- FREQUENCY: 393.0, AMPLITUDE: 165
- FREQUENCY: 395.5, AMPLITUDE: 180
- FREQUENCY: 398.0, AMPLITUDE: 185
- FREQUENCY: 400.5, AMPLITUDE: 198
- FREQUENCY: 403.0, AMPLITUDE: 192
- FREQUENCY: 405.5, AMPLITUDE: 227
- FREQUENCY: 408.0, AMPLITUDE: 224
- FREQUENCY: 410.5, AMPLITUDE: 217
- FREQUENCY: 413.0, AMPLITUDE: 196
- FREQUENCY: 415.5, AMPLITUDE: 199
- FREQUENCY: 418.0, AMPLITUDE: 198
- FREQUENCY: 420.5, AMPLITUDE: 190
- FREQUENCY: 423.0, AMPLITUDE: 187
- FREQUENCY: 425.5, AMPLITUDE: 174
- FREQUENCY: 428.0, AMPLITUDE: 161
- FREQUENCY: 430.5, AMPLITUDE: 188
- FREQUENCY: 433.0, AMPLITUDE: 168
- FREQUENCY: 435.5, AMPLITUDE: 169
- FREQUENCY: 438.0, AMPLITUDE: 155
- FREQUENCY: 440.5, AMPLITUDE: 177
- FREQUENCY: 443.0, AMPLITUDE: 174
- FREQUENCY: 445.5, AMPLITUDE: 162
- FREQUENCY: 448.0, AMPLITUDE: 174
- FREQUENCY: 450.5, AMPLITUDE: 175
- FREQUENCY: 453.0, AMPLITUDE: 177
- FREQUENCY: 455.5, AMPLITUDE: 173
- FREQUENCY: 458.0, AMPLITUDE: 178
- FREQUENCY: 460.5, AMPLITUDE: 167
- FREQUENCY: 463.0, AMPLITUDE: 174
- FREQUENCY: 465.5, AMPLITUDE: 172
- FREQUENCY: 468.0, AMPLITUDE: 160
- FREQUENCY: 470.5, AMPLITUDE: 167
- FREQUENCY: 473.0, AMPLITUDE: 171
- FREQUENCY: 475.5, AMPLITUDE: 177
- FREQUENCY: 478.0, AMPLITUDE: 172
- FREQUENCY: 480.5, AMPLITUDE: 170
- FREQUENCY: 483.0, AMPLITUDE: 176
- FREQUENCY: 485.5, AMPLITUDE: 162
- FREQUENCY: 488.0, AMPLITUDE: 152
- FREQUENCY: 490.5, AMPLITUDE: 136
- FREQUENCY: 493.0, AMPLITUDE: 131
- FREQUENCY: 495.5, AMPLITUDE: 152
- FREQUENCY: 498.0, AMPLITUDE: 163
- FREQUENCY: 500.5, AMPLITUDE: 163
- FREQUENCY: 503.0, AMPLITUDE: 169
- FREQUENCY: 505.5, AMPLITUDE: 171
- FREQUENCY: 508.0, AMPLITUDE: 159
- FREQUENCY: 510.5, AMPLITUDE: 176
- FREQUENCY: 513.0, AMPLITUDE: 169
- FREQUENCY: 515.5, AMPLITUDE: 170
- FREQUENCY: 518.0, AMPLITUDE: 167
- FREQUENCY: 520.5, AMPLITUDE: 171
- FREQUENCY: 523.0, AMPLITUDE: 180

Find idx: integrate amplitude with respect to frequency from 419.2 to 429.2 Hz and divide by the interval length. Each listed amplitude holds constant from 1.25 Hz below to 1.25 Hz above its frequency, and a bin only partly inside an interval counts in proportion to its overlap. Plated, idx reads 178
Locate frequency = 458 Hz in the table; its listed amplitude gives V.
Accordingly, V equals 178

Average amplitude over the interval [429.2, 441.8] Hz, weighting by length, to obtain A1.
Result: 171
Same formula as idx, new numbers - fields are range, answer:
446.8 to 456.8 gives 175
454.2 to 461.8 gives 173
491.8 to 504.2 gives 156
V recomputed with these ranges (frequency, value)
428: 161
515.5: 170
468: 160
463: 174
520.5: 171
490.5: 136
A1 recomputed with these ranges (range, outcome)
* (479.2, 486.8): 169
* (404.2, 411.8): 222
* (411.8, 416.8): 198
